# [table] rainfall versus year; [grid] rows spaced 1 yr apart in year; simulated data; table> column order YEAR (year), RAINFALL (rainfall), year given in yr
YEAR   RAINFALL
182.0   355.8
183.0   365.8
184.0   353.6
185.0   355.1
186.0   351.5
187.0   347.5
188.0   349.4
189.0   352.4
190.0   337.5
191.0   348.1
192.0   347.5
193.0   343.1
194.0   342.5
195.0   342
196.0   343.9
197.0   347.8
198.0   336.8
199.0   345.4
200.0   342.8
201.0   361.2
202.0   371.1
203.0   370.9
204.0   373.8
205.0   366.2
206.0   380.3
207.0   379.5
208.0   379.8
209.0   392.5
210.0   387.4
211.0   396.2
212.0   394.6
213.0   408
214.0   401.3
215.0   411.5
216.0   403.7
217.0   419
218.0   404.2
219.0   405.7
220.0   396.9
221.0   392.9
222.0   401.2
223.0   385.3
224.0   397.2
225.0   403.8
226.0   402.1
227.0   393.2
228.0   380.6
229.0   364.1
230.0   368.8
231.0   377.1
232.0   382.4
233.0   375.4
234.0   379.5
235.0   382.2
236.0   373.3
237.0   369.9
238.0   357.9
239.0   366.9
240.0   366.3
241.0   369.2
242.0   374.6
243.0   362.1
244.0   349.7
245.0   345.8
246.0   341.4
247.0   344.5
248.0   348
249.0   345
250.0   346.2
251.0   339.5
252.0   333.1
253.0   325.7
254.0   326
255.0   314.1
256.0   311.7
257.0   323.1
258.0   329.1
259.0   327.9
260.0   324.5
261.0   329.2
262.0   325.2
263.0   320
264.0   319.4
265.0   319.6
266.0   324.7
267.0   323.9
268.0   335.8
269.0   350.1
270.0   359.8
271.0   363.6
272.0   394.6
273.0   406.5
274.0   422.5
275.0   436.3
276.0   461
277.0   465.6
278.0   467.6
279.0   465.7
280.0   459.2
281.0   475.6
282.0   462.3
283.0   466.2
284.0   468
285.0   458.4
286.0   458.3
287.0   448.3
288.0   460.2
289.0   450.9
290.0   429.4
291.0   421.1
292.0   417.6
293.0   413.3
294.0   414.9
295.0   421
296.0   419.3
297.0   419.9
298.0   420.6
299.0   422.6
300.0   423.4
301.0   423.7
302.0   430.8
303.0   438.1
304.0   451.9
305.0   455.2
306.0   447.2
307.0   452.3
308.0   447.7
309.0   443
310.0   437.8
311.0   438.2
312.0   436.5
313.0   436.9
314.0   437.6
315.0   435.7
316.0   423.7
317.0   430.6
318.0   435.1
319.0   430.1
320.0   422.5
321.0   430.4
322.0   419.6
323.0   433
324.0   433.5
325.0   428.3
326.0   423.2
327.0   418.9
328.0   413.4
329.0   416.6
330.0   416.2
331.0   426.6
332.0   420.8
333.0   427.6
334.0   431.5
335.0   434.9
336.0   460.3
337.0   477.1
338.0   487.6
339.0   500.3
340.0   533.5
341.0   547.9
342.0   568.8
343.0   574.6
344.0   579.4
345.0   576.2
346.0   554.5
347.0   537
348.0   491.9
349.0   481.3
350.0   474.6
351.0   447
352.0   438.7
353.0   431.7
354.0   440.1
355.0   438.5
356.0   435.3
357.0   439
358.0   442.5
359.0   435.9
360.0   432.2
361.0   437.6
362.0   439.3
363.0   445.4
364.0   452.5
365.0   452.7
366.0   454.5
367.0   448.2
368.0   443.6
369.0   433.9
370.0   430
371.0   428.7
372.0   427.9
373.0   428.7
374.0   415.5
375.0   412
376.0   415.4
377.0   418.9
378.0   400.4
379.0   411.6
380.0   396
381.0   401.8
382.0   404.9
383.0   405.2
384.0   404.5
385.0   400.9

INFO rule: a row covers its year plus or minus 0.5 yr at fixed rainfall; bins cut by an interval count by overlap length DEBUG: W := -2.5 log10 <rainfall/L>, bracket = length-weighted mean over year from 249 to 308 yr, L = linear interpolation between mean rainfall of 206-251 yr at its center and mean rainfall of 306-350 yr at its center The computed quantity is 0.062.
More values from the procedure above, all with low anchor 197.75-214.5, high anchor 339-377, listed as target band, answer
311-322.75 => 0.03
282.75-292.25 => -0.06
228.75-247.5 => 0.08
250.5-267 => 0.25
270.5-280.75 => -0.04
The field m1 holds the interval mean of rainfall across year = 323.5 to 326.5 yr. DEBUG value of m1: 428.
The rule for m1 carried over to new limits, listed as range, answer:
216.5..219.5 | 410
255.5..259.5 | 323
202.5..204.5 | 372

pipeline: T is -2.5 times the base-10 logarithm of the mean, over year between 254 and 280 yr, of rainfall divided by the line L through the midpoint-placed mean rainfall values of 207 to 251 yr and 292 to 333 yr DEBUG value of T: 0.10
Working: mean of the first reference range 380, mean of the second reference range 430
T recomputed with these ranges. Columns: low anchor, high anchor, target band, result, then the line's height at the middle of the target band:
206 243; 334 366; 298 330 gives 0.049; 453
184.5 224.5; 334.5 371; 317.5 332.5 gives 0.076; 455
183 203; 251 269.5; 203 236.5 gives -0.147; 340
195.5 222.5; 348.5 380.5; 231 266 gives 0.146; 396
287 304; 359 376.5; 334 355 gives -0.154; 433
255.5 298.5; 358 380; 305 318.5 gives -0.071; 412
